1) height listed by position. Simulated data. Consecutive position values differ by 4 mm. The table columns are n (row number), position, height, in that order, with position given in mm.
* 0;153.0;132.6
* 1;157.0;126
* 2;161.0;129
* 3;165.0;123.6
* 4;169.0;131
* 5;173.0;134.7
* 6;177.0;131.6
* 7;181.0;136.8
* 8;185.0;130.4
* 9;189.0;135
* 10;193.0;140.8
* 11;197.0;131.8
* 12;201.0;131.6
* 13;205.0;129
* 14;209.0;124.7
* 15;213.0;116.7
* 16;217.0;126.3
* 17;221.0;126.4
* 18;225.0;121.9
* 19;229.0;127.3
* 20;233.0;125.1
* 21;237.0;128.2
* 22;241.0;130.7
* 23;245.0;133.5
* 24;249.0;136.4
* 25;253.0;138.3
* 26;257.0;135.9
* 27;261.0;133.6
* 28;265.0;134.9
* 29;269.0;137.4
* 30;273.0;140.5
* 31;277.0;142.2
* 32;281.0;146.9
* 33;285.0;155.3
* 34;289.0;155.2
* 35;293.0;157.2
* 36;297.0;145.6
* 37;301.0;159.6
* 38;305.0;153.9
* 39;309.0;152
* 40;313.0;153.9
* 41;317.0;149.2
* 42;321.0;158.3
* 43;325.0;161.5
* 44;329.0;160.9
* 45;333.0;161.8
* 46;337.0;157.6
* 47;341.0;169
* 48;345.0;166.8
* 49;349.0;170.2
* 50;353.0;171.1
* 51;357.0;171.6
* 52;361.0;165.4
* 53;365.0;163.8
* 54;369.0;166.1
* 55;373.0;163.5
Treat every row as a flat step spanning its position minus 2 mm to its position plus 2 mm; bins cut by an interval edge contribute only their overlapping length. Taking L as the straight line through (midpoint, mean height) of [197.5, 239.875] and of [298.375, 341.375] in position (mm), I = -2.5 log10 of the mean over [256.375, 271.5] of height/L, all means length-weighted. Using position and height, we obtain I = 0.04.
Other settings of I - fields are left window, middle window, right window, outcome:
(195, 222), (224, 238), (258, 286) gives 0.05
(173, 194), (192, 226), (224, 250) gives 0.04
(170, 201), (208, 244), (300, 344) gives 0.13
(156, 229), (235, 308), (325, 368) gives 0.04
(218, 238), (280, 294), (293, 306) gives -0.04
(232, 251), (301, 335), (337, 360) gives 0.01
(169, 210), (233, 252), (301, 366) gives 0.09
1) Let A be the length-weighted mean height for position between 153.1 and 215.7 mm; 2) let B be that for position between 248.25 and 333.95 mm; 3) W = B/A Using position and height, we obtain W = 1.1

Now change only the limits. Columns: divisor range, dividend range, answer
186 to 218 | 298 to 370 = 1.25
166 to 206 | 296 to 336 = 1.17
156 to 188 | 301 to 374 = 1.24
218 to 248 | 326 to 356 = 1.29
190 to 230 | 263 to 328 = 1.18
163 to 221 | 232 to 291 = 1.06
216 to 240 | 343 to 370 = 1.33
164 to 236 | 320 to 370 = 1.28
